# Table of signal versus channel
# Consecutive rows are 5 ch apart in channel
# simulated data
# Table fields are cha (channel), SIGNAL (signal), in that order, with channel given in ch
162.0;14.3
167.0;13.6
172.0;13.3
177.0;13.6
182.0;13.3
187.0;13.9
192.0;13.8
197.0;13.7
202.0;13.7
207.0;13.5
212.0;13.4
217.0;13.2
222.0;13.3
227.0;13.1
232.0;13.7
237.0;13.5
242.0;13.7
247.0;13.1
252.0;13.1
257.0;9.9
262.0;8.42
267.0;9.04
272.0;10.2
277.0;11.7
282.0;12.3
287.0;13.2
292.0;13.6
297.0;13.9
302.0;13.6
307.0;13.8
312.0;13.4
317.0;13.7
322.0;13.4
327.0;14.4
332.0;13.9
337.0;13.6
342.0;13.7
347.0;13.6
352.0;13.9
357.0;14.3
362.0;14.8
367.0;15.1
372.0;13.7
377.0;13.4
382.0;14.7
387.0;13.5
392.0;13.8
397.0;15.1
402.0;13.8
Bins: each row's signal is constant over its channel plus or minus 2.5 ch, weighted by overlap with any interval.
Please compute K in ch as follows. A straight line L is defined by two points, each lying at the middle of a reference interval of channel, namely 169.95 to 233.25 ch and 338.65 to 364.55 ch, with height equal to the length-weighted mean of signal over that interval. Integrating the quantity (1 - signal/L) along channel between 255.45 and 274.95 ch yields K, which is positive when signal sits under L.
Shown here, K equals 6.1 ch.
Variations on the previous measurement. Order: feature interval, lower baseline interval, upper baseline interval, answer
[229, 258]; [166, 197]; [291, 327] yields 1.37 ch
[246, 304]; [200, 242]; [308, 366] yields 7.95 ch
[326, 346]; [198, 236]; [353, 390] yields 0.26 ch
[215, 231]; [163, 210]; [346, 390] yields 0.55 ch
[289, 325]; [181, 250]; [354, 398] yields 0.73 ch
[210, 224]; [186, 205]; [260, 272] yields -1.11 ch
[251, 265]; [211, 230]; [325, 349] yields 3.43 ch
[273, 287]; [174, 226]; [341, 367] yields 1.86 ch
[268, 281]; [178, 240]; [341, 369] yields 2.78 ch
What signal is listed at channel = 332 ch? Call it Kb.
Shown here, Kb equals 13.9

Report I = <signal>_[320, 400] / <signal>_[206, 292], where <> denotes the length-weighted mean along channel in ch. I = 1.15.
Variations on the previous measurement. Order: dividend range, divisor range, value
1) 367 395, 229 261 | 1.11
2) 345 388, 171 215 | 1.04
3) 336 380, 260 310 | 1.17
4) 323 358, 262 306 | 1.15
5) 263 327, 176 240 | 0.93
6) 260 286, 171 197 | 0.77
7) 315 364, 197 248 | 1.04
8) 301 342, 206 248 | 1.02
